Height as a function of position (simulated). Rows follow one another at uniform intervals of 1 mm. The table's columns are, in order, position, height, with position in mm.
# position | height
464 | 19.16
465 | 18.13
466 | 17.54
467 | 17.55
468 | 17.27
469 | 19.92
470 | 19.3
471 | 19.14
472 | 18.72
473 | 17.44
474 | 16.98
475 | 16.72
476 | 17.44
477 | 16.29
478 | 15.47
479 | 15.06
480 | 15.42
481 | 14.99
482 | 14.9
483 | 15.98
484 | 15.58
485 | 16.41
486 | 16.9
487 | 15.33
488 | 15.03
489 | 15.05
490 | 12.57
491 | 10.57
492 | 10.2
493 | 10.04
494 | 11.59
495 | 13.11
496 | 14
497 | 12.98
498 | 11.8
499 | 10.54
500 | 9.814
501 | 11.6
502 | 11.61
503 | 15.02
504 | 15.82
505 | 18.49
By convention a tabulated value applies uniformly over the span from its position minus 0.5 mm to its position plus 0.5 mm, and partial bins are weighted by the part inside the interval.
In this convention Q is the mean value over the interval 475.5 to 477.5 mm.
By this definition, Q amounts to 16.9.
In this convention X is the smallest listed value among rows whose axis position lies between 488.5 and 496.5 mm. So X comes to 10.04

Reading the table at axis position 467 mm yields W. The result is 17.55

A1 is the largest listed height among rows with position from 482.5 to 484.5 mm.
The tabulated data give 15.98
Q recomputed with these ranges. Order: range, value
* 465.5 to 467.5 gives 17.5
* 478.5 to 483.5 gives 15.3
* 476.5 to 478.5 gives 15.9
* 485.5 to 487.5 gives 16.1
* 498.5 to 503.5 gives 11.7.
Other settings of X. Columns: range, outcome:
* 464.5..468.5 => 17.27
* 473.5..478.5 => 15.47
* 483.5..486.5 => 15.58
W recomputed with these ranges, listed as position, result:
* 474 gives 16.98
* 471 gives 19.14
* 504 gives 15.82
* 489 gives 15.05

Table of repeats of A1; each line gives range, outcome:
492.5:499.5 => 14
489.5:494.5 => 12.57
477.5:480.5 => 15.47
